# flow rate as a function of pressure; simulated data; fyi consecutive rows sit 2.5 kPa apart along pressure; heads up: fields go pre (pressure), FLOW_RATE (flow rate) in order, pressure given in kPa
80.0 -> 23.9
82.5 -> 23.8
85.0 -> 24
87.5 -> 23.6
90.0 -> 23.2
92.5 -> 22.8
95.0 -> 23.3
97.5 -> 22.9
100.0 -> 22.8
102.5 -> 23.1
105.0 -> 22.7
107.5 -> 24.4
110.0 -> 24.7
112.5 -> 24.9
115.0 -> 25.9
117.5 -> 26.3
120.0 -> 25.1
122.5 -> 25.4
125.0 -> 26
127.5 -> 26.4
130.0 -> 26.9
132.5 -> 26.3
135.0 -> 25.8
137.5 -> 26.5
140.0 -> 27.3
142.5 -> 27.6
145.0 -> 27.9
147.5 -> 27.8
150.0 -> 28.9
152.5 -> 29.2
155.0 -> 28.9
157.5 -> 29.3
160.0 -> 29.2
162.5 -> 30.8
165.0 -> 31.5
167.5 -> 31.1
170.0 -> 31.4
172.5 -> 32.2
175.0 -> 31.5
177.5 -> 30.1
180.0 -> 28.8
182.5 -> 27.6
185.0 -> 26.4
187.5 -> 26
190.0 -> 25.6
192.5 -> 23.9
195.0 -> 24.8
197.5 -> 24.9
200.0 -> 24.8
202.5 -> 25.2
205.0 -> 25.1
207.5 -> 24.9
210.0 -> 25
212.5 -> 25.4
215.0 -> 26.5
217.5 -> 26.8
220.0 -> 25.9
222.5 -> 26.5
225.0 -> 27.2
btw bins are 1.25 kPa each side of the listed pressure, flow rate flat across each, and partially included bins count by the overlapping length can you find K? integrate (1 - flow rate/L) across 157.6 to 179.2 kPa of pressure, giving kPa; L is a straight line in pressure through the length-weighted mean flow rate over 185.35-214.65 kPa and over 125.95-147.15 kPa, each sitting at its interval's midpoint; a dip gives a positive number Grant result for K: -4.0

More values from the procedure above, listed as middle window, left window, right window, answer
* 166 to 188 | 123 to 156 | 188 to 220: -2.9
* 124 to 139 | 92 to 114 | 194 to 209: -1.5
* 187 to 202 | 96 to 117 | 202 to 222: 0.2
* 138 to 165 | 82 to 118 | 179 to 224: -4.3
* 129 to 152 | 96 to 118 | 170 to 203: -1.7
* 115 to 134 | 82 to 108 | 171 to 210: -1.3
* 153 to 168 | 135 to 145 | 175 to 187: -1.2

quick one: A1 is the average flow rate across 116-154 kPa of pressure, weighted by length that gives 26.9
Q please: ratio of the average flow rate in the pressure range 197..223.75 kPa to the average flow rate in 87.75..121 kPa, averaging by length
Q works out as 1.1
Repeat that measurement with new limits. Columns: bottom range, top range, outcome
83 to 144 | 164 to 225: 1.09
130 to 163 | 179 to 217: 0.92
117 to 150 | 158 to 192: 1.10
